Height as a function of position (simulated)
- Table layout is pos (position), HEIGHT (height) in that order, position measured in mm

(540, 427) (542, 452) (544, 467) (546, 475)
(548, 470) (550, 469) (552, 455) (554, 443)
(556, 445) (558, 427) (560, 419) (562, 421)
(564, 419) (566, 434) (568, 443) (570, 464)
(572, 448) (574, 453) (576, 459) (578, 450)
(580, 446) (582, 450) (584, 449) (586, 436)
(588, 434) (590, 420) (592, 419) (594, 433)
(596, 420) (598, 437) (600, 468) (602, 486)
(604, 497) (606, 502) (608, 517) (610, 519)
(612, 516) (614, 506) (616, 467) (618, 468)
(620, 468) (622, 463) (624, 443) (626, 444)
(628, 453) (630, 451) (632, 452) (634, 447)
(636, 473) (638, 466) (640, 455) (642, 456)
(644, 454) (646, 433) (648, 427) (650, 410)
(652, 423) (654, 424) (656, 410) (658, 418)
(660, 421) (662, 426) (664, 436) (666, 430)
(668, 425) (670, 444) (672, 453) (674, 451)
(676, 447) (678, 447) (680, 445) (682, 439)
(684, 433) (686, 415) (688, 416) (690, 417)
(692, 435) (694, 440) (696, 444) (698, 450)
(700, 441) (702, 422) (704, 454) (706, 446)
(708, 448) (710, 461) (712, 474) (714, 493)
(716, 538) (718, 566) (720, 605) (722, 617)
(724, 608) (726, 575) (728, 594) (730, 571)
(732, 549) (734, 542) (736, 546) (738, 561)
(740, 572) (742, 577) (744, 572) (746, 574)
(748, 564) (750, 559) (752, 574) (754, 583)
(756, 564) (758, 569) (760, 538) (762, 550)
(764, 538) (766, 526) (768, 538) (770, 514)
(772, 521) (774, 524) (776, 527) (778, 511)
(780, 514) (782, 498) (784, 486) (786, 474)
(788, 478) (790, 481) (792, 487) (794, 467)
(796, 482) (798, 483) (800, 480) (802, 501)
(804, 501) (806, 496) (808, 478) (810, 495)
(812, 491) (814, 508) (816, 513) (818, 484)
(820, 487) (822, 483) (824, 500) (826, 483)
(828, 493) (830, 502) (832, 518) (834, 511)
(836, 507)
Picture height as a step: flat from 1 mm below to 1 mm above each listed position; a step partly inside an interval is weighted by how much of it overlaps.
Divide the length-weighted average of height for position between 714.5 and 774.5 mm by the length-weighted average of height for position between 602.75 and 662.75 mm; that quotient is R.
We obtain 1.23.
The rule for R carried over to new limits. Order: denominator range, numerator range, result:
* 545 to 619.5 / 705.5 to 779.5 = 1.20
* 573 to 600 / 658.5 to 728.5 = 1.07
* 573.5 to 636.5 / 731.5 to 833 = 1.13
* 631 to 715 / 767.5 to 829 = 1.13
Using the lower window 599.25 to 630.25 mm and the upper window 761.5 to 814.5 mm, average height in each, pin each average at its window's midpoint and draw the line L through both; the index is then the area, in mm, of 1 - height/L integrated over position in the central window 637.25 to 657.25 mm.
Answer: 2.0 mm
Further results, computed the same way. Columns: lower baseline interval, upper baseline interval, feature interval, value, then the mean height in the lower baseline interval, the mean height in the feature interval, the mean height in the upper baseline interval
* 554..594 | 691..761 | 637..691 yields 6.4 mm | 439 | 434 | 529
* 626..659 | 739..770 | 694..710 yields 1.9 mm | 441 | 444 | 558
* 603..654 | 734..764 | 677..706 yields 4.5 mm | 464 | 436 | 563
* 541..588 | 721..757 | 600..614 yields -0.8 mm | 447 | 503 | 572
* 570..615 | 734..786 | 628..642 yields 0.7 mm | 462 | 457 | 543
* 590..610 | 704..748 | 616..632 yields 0.8 mm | 465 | 456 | 545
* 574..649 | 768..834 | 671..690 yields 1.4 mm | 459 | 437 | 496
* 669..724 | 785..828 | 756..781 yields -2.7 mm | 467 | 532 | 488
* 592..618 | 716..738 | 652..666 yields 2.6 mm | 478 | 423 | 575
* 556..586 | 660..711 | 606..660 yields -2.0 mm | 442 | 456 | 438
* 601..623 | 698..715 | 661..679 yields 1.1 mm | 492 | 440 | 455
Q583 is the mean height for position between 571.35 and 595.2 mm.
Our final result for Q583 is 441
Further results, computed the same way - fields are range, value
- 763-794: 506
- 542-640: 456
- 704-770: 548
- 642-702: 433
